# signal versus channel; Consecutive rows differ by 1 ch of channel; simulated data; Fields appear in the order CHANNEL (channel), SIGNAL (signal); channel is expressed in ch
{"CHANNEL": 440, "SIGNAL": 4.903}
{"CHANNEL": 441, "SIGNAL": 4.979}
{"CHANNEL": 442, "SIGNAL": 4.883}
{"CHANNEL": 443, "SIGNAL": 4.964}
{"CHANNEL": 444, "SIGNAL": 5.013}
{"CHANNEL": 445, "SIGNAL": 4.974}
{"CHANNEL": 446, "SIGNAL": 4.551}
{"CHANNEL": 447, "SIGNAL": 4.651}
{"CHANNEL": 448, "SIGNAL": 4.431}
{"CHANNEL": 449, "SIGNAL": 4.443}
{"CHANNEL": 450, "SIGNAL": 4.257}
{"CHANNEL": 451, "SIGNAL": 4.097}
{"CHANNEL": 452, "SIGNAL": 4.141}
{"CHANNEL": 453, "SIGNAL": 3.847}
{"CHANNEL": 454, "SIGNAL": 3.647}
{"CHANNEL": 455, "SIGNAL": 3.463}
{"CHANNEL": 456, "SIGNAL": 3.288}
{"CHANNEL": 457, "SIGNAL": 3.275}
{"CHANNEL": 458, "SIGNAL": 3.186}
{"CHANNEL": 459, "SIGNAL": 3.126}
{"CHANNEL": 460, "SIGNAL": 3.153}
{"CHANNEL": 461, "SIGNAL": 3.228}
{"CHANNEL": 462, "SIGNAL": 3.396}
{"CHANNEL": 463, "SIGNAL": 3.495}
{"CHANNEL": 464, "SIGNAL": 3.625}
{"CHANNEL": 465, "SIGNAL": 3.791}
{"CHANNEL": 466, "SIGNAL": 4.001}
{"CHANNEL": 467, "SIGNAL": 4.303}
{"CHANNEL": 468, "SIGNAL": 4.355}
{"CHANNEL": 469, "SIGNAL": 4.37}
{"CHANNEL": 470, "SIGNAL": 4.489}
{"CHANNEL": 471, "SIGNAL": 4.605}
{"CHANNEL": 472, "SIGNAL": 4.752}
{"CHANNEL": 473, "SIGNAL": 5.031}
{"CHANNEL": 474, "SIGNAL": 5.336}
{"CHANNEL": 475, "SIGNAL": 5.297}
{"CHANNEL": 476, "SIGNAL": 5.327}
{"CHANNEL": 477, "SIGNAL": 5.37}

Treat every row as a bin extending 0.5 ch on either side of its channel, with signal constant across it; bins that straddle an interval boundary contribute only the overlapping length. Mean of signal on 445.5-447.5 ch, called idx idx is 4.6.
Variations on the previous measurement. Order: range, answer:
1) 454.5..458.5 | 3.3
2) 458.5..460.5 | 3.14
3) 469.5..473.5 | 4.72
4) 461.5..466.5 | 3.66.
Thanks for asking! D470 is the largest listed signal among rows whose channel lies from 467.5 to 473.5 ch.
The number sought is 5.031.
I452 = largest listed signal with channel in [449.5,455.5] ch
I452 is 4.257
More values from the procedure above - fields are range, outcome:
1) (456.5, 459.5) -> 3.275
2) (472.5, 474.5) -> 5.336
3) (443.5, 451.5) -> 5.013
